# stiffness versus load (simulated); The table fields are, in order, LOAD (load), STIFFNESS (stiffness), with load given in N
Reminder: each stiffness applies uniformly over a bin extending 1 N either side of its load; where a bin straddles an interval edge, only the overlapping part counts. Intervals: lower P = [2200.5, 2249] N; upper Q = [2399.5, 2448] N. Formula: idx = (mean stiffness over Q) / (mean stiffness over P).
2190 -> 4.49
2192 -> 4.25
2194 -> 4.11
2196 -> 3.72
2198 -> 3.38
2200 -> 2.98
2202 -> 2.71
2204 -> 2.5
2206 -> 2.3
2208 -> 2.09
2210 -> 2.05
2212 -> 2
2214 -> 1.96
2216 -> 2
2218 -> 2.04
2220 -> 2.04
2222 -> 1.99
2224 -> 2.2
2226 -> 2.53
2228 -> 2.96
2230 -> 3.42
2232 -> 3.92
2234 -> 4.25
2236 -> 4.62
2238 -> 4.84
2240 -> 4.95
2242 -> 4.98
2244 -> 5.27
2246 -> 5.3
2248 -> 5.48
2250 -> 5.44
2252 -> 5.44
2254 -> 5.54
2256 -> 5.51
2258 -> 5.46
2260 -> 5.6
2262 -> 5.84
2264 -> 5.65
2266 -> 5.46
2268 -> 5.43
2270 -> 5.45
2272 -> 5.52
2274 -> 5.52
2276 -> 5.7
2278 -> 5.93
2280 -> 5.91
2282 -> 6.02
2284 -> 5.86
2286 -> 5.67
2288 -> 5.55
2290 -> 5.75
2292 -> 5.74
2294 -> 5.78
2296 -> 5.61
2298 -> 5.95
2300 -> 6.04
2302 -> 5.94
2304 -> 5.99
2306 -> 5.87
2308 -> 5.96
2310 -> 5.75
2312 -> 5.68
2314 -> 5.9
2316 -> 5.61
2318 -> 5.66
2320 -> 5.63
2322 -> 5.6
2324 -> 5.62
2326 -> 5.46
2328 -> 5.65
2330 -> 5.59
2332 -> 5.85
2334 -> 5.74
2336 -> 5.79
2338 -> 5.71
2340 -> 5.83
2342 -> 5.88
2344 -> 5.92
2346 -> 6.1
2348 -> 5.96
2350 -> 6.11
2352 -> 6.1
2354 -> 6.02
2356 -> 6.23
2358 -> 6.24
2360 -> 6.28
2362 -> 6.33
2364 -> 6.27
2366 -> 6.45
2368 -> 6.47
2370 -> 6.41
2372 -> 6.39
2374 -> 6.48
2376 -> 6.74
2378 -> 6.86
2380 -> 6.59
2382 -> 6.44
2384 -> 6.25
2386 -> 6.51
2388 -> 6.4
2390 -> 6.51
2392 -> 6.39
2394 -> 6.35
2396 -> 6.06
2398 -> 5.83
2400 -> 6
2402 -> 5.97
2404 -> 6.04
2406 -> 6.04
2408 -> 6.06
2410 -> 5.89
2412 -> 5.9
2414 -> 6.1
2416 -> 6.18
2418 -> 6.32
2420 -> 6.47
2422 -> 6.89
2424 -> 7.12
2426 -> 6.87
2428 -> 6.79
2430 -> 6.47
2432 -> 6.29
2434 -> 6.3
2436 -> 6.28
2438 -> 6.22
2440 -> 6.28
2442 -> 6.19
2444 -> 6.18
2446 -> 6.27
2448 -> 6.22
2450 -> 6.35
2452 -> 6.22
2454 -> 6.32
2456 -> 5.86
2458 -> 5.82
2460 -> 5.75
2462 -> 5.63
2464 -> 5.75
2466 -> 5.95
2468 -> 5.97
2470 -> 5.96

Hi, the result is 1.93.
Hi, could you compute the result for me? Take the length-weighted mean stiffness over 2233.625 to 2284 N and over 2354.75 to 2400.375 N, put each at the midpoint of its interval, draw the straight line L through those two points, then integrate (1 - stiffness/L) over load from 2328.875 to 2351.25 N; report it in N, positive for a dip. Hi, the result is 0.8 N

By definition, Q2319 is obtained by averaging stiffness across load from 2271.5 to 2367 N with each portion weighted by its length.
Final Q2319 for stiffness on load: 5.86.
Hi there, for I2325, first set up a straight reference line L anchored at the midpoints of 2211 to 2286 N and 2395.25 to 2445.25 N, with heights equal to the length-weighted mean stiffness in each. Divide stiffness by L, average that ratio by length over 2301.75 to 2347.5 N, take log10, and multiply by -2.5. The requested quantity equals -0.09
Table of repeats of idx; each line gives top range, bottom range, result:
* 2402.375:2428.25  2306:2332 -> 1.11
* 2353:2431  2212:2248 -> 1.81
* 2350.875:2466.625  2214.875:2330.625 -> 1.23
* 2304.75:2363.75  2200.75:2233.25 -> 2.41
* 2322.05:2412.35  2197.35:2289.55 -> 1.42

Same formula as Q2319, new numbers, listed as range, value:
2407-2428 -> 6.4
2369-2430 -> 6.36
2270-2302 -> 5.77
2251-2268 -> 5.55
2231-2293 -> 5.41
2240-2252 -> 5.28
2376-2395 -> 6.49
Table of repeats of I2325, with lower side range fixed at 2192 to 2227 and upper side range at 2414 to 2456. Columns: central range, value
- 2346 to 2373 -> -0.22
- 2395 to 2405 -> -0.03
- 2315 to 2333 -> -0.24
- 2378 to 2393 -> -0.17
